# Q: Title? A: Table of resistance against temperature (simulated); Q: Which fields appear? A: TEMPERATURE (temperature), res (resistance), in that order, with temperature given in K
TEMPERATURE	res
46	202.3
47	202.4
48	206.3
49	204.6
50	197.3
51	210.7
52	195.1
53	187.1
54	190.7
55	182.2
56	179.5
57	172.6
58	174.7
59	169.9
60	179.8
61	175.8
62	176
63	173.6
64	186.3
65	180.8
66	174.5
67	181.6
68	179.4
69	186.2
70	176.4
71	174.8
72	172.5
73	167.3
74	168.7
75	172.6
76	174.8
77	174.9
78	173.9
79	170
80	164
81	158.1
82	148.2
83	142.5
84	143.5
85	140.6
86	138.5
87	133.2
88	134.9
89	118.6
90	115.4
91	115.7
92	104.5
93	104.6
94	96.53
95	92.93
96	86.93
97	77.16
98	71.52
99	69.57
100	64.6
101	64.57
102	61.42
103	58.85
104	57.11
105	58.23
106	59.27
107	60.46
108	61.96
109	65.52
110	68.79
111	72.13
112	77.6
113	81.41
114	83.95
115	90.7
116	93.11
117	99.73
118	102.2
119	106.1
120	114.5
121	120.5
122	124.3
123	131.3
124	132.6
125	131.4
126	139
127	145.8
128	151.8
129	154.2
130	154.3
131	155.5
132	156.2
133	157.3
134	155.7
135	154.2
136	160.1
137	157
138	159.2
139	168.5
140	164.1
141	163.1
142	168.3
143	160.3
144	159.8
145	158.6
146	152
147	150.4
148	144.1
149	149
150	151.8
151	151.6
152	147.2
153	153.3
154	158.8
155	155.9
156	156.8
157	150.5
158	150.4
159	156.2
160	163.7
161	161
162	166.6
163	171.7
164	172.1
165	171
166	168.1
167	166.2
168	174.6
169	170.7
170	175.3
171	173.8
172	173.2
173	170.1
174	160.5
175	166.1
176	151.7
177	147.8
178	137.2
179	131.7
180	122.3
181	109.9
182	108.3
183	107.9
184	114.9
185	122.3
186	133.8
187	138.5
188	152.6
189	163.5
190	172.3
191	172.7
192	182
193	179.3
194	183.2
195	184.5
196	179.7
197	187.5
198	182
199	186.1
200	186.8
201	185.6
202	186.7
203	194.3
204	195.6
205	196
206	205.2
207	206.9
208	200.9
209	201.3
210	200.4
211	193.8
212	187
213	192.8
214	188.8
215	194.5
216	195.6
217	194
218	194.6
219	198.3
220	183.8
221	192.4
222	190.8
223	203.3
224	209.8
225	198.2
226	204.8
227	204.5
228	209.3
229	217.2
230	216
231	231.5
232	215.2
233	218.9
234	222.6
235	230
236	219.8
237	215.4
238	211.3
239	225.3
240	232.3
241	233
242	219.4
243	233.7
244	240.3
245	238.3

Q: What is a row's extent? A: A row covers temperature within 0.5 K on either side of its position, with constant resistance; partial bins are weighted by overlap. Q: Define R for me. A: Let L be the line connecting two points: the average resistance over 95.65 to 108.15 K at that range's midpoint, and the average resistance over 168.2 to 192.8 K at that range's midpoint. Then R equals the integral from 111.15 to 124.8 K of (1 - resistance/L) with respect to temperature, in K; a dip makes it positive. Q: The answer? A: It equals -3.5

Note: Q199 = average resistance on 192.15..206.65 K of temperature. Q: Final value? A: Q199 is 188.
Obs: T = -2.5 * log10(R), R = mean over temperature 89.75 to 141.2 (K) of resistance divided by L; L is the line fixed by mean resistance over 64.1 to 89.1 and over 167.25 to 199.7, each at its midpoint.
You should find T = 0.424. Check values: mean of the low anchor 163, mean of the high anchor 157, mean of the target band 109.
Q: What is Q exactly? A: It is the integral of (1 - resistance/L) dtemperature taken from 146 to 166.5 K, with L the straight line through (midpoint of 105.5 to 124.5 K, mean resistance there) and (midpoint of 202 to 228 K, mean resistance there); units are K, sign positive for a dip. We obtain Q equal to -3.3 K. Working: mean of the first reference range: 91.9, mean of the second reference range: 197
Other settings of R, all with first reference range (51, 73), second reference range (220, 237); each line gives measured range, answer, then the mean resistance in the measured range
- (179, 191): 4.1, 133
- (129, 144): 2.7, 159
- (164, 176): 1.8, 169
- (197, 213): 1.0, 194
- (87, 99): 5.4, 102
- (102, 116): 8.8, 69.5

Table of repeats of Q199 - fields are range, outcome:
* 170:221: 172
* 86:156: 120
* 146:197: 156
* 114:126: 113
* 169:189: 143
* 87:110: 82.7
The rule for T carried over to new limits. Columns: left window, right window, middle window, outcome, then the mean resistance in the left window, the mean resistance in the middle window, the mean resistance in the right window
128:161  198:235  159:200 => 0.117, 156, 159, 200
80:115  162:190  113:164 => -0.165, 94.7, 145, 151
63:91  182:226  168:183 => 0.182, 161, 149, 181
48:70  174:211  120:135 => 0.219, 184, 143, 166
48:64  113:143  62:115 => 0.338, 185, 122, 137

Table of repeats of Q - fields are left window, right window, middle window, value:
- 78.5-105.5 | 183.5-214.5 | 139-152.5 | -1.20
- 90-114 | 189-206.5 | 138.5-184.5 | -4.14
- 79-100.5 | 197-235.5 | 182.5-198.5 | 2.08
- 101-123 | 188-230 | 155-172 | -2.99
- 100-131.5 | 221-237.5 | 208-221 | 0.23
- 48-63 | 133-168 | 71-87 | 1.69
